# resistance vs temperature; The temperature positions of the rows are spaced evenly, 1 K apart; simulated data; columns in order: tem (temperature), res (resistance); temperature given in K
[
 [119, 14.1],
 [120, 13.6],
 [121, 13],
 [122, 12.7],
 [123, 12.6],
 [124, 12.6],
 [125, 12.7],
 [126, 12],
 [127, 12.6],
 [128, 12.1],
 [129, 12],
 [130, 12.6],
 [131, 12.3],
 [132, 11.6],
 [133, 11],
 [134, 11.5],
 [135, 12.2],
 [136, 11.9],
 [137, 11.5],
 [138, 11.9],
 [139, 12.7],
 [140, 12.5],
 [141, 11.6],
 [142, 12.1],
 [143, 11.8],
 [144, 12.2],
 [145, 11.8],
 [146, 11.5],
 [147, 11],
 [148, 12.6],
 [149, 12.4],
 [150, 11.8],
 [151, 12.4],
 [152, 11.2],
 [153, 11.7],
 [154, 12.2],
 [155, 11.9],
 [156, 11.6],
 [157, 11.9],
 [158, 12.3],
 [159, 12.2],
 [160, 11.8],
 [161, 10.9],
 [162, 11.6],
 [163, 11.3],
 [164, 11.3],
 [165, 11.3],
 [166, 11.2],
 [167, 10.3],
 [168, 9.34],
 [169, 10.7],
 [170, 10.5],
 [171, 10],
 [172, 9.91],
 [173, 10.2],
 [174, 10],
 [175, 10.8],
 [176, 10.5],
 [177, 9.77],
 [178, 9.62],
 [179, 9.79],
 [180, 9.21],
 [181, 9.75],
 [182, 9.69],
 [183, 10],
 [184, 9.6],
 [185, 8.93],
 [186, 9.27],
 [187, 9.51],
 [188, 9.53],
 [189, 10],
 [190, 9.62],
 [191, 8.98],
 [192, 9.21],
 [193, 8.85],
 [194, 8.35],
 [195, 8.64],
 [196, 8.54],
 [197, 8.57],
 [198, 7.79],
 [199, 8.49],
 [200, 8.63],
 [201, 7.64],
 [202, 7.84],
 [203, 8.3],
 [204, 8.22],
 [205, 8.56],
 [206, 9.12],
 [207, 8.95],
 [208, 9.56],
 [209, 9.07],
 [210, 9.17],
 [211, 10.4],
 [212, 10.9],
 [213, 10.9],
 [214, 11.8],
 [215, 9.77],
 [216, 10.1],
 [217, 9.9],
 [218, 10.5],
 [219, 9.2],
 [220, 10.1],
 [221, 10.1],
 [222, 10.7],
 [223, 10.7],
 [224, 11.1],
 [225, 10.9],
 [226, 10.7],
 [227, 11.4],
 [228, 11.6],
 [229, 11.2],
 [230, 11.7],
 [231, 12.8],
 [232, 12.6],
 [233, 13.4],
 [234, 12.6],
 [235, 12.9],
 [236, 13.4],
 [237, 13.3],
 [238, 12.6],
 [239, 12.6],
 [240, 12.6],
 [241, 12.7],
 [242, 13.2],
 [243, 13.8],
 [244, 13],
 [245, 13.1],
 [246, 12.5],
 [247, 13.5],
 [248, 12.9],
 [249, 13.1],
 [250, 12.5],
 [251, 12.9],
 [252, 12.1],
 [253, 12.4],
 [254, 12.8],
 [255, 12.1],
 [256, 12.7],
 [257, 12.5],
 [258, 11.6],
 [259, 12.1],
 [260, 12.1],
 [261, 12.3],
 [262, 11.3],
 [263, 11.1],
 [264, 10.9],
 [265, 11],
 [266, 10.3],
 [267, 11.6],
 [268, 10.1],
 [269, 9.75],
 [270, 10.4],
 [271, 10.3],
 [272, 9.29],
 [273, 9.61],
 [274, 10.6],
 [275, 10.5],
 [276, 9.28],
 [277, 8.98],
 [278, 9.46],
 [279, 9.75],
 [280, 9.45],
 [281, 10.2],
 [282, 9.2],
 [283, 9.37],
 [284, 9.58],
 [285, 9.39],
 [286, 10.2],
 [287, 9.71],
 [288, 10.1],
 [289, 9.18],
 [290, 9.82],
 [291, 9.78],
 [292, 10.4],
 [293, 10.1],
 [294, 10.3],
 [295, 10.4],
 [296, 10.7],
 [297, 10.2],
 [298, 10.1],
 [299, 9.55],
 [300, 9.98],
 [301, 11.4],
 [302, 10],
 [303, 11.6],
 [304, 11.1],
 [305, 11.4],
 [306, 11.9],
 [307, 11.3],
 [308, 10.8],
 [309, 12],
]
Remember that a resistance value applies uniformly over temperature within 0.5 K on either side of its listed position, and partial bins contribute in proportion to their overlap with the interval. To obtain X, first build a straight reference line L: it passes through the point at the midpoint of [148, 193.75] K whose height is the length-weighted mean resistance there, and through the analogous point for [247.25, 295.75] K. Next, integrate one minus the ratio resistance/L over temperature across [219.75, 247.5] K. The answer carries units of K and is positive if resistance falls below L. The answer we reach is -3.9 K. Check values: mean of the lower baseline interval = 10.6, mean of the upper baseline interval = 10.8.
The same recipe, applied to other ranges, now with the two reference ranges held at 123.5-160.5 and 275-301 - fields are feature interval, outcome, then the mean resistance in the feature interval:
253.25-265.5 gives -1.9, 11.9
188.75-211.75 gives 4.8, 8.81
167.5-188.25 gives 2.9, 9.84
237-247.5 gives -2.4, 13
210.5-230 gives 0.3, 10.7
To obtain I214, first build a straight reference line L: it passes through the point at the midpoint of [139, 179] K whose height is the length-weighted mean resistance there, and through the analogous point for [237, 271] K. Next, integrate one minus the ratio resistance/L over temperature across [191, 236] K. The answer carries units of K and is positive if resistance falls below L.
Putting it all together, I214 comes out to 6.5 K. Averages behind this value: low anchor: 11.3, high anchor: 12.1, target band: 10.1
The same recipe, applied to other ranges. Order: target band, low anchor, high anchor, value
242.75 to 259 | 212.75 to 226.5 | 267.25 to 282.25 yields -4.15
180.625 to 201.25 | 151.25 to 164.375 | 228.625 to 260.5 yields 5.17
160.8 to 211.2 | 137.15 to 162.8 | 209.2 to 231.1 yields 7.75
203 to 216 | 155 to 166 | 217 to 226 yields 1.18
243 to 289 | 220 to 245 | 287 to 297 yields -0.26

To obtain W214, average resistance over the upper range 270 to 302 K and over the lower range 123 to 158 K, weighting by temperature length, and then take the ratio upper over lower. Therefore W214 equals 0.83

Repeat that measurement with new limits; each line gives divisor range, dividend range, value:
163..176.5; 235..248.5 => 1.24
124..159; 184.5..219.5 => 0.77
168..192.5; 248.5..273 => 1.18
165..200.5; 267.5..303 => 1.04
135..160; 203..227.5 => 0.84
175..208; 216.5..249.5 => 1.32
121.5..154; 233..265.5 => 1.04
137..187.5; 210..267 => 1.07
